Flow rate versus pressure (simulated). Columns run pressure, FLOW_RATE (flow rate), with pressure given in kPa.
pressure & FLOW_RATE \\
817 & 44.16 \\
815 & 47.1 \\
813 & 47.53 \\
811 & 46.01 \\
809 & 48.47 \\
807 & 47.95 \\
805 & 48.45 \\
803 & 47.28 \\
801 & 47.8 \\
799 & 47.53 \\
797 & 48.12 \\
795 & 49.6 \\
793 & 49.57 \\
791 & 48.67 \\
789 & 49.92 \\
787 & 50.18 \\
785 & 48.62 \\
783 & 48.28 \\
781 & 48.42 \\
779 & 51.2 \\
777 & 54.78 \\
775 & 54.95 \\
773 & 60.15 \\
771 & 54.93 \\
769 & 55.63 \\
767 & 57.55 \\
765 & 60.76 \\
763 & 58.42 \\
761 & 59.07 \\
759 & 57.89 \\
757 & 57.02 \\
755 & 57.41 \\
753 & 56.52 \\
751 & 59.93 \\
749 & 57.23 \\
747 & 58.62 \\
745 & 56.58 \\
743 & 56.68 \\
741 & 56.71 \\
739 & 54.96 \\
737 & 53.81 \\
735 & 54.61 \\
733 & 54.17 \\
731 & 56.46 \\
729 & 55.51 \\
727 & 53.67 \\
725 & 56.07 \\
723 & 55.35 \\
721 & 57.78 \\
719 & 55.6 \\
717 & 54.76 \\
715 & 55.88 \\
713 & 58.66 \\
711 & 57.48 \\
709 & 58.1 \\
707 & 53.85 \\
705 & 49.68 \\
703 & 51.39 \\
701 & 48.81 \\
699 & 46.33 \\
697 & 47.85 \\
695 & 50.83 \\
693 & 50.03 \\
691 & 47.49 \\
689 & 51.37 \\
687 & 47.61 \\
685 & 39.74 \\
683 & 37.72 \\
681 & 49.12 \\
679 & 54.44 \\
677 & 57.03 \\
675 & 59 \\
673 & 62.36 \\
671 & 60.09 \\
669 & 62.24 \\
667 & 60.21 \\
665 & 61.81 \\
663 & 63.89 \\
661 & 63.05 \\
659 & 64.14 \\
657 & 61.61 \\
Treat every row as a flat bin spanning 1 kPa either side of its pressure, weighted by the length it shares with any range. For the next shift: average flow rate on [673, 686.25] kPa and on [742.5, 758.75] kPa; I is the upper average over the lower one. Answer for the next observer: 1.1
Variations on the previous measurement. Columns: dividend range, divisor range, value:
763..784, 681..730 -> 1.06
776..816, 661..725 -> 0.90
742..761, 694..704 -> 1.17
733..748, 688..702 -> 1.14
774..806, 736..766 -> 0.86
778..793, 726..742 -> 0.90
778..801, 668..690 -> 0.93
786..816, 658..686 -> 0.85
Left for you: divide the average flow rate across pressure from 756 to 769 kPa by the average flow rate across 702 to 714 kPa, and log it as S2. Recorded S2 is 1.06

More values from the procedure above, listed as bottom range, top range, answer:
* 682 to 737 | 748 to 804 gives 1.03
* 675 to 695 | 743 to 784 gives 1.15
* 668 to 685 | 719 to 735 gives 1.02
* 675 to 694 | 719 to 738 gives 1.13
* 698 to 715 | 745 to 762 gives 1.09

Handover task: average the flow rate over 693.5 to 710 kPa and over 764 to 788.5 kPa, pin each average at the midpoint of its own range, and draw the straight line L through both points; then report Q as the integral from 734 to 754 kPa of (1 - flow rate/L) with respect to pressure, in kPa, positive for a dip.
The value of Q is -1.6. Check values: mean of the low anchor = 50.8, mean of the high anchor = 53.7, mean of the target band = 56.6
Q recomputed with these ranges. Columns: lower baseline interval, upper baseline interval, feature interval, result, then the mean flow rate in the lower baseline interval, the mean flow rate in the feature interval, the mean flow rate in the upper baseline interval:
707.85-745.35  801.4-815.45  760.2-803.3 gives -1.7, 55.9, 52.4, 47.6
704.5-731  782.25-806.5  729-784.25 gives -4.1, 55.7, 56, 48.7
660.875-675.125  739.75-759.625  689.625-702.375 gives 2.4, 61.6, 48.7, 57.4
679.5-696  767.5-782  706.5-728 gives -2.9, 47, 56.2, 54.4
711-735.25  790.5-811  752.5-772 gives -2.1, 55.8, 57.5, 48.2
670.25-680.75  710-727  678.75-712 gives 4.5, 57.9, 49.4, 56.3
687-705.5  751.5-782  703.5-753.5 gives -3.3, 49.2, 55.9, 56.4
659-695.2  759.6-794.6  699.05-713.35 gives 0.3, 54.7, 53.3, 53.6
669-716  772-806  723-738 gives -1.0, 52.2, 54.9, 50.2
